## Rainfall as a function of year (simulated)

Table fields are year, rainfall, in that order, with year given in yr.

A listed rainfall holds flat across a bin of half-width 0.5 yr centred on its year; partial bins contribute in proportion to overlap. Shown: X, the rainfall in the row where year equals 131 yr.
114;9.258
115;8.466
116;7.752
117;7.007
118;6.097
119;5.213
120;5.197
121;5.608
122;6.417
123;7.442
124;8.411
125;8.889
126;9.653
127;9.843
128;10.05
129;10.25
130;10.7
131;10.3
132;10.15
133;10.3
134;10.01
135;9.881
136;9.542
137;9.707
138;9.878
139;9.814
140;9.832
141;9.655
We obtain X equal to 10.3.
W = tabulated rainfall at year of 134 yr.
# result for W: 10.01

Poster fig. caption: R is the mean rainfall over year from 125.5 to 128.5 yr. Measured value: 9.85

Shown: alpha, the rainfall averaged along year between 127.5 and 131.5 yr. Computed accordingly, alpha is 10.3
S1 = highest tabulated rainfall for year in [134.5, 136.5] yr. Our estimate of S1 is 9.881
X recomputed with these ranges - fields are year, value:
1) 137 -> 9.707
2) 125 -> 8.889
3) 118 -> 6.097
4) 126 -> 9.653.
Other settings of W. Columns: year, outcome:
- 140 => 9.832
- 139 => 9.814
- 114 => 9.258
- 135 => 9.881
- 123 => 7.442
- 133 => 10.3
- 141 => 9.655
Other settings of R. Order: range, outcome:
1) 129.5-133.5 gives 10.4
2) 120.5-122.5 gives 6.01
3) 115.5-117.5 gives 7.38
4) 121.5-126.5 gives 8.16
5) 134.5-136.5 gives 9.71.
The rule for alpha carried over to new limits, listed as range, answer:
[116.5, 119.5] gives 6.11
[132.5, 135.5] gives 10.1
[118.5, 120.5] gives 5.21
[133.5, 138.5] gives 9.8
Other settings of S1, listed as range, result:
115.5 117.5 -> 7.752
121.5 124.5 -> 8.411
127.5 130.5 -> 10.7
